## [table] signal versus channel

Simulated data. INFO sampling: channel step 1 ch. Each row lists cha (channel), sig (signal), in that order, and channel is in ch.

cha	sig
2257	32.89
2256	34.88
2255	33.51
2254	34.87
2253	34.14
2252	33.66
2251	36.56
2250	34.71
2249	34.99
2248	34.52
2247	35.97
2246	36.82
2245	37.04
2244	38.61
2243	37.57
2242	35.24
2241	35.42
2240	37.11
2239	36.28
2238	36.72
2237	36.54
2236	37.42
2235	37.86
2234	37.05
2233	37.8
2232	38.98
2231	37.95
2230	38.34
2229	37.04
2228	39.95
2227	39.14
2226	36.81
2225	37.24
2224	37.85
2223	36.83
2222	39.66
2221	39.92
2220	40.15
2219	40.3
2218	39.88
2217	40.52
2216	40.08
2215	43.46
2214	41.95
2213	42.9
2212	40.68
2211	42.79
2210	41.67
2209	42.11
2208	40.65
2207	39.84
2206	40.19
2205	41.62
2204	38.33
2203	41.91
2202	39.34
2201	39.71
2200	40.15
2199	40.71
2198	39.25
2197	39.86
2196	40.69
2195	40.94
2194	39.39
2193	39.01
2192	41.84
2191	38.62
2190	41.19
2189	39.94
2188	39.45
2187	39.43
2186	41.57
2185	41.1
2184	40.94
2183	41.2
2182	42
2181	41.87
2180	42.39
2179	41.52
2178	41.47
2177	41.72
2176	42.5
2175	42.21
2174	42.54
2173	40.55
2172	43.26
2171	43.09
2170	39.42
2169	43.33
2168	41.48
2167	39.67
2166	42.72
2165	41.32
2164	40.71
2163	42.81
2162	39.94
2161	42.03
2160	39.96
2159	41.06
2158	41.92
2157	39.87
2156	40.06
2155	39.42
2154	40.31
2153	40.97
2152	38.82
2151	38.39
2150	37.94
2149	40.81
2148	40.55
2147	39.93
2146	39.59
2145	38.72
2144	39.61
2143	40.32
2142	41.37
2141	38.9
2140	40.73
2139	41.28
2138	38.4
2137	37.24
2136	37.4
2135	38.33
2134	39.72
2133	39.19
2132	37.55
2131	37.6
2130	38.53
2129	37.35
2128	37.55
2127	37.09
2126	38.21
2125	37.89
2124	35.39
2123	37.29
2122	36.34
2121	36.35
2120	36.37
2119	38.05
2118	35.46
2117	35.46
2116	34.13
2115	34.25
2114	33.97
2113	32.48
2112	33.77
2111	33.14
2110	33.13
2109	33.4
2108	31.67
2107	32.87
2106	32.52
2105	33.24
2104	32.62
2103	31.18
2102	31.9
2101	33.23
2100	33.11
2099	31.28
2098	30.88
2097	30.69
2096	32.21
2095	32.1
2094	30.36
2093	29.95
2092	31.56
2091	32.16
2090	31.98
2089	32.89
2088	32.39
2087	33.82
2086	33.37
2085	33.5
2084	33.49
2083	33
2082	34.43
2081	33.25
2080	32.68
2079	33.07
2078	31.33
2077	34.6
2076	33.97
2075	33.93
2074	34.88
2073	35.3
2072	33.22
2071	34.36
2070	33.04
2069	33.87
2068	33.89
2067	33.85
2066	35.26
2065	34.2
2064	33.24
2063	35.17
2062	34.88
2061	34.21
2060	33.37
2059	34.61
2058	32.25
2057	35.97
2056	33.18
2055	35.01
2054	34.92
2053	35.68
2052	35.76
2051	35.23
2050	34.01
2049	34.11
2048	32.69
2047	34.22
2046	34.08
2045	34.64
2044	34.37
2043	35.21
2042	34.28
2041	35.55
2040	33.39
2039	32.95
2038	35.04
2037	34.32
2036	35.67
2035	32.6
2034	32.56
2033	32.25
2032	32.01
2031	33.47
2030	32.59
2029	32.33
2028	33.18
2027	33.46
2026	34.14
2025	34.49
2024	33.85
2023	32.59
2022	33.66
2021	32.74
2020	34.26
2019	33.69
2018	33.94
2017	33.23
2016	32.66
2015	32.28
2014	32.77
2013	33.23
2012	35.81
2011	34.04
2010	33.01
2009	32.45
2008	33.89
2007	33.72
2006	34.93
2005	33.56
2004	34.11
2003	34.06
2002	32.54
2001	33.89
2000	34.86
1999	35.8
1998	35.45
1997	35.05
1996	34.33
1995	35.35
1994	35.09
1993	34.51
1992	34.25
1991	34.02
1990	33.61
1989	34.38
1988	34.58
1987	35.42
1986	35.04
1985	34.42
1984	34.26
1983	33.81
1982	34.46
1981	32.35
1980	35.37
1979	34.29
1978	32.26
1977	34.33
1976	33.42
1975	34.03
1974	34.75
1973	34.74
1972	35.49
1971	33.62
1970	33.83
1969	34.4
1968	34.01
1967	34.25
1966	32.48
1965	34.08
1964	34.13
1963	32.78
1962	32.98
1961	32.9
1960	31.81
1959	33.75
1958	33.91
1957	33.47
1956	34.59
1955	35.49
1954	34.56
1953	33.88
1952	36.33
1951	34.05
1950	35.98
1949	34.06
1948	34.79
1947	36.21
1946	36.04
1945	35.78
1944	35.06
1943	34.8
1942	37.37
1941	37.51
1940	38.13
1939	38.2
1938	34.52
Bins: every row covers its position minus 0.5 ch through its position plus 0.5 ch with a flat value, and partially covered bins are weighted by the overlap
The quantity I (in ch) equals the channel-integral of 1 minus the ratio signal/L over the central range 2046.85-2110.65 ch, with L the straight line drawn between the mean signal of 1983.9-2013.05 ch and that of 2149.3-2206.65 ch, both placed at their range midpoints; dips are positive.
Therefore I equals 6.6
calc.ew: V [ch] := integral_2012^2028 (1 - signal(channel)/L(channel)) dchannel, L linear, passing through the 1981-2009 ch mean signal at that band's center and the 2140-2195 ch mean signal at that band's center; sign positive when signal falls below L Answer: 0.8 ch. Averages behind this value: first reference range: 34.3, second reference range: 40.8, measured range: 33.5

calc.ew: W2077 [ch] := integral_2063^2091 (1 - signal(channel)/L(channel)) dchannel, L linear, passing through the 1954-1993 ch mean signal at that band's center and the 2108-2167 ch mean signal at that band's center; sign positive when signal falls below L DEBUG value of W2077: 2.36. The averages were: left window 34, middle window 33.6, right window 38.3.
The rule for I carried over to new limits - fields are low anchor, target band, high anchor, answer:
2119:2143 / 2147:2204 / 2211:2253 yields -4.0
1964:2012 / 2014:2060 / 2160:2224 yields 2.5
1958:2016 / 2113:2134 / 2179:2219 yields 0.9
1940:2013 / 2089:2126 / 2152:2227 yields 4.7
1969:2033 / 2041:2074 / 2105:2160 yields 1.1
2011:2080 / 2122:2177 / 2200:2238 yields -3.8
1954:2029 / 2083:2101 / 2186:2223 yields 2.4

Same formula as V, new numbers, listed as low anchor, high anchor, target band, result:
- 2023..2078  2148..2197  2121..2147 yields 0.2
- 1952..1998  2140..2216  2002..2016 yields 0.7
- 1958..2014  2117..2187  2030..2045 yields 0.9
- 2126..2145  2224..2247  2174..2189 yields -1.3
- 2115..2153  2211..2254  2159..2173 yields -1.2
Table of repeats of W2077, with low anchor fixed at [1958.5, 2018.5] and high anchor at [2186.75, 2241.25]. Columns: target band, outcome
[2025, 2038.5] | 0.6 ch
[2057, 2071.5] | 0.7 ch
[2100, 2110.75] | 1.2 ch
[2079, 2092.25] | 1.2 ch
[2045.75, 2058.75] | 0.4 ch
